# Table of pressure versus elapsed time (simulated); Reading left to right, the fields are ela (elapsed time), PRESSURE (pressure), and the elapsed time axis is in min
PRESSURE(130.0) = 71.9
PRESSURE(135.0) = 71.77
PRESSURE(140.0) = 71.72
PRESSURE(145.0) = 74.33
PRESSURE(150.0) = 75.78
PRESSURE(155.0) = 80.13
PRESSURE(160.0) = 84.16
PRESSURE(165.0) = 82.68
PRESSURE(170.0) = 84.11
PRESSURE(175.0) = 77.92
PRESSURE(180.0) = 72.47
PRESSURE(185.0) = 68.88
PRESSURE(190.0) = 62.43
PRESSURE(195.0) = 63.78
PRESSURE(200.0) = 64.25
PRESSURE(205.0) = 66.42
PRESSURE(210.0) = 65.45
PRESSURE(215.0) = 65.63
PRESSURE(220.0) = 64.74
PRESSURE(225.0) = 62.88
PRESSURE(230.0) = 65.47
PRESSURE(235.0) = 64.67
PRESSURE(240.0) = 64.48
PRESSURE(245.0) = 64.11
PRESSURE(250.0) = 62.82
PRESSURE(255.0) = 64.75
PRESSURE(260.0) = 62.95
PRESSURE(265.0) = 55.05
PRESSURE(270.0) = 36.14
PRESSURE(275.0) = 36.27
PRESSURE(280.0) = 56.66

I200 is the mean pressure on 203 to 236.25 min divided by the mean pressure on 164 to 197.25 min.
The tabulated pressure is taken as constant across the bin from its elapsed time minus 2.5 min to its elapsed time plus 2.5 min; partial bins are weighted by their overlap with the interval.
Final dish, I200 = 0.9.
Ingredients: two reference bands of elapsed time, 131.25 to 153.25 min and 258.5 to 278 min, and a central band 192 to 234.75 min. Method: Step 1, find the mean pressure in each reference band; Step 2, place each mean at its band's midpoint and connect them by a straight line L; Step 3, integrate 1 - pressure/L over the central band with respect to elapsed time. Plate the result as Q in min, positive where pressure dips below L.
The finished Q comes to -4.63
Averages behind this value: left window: 73.5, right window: 47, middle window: 64.8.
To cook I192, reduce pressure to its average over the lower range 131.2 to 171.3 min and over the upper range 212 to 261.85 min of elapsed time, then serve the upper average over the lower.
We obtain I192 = 0.83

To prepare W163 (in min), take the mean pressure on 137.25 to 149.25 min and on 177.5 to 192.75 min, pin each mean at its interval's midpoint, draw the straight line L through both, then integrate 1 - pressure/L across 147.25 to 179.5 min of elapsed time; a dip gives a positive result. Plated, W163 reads -4.3 min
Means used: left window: 73.4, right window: 67.9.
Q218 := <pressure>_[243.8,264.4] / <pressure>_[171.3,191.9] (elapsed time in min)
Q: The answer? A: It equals 0.88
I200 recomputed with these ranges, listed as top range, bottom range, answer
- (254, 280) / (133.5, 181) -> 0.65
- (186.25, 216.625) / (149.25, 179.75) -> 0.81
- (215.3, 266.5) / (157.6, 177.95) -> 0.77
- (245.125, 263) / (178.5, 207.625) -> 0.96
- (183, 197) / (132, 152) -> 0.89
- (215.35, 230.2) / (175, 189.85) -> 0.91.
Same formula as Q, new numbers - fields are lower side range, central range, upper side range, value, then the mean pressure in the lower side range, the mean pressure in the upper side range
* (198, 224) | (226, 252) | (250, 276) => -2.5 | 65.2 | 53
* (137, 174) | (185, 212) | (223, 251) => 2.4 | 78.8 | 64.2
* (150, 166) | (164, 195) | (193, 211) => 0.0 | 81.3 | 65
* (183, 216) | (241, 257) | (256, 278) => -3.2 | 65.2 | 49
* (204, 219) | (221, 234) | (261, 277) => -1.0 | 65.7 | 44.6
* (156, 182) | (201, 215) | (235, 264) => 1.3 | 80.4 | 63.4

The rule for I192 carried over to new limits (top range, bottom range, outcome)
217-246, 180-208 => 0.98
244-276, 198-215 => 0.84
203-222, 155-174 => 0.79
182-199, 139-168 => 0.83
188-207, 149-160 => 0.81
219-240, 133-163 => 0.84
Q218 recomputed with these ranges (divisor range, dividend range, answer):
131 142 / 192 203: 0.89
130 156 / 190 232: 0.87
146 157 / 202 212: 0.85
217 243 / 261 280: 0.71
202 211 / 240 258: 0.97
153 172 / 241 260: 0.77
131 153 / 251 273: 0.75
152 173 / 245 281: 0.66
